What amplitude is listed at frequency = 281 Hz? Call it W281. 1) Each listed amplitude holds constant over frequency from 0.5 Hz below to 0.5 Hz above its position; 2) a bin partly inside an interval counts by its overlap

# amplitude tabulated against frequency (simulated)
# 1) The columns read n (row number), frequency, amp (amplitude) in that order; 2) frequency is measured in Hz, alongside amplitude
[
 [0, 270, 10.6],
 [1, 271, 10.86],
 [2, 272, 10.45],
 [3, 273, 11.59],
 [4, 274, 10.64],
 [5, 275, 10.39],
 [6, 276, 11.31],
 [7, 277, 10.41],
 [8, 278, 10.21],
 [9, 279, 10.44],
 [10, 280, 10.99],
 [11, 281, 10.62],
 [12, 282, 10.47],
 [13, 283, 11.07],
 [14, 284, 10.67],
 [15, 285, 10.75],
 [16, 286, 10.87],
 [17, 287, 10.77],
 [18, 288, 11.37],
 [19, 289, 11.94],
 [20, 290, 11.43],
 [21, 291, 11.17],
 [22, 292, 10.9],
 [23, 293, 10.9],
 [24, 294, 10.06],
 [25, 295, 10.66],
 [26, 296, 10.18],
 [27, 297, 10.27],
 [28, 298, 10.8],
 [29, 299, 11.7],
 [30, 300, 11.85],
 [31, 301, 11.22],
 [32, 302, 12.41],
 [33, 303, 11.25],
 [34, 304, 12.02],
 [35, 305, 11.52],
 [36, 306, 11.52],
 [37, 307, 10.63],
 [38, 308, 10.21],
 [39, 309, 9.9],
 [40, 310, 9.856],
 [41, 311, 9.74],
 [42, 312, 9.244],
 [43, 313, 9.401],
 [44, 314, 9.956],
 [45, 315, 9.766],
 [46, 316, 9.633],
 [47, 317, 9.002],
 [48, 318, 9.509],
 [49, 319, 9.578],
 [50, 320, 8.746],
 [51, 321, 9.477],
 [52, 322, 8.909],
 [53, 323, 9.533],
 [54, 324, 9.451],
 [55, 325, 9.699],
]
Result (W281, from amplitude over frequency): 10.62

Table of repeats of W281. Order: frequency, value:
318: 9.509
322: 8.909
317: 9.002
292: 10.9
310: 9.856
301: 11.22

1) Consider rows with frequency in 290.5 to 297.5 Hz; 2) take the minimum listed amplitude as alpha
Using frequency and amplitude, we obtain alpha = 10.06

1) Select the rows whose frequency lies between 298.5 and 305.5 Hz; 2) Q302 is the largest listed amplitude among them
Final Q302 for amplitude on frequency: 12.41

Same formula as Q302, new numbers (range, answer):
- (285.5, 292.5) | 11.94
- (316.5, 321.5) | 9.578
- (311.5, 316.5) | 9.956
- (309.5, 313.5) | 9.856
